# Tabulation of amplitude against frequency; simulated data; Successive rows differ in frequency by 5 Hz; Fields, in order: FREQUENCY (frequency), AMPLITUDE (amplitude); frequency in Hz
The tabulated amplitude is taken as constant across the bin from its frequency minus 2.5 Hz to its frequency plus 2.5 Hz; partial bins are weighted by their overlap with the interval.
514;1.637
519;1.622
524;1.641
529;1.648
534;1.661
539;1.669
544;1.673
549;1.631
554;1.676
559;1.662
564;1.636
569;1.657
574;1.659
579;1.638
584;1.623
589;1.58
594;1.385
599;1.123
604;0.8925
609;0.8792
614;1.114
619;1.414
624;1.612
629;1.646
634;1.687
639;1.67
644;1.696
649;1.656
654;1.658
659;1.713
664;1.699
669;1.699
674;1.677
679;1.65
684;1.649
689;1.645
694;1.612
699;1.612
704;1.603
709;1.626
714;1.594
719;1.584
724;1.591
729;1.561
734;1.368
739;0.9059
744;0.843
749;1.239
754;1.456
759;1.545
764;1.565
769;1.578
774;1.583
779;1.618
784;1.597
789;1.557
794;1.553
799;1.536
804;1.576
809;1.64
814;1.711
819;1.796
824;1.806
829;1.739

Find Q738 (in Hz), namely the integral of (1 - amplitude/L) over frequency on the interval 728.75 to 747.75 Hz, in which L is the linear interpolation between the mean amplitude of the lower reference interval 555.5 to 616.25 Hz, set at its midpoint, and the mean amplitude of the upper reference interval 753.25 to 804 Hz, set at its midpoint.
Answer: 5.0 Hz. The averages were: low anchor 1.41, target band 1.13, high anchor 1.56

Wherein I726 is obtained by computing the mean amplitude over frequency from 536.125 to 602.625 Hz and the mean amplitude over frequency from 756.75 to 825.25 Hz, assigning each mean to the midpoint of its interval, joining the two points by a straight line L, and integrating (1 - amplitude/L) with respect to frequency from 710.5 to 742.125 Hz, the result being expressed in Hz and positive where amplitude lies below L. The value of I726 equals 3.45 Hz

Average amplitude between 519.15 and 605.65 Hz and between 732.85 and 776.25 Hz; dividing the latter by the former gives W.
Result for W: 0.9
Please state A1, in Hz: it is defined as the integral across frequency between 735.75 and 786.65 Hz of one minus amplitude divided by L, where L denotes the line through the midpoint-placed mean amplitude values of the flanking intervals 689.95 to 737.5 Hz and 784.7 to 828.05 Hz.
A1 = 6.8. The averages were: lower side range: 1.56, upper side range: 1.65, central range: 1.39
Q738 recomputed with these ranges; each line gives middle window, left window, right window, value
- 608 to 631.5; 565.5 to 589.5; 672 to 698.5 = 4.0 Hz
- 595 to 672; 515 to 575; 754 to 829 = 7.6 Hz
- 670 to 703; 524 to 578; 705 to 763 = -3.9 Hz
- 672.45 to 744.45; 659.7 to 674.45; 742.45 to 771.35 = 1.9 Hz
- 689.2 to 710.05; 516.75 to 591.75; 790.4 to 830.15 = 0.5 Hz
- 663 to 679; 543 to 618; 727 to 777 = -3.2 Hz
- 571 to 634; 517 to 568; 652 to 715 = 9.8 Hz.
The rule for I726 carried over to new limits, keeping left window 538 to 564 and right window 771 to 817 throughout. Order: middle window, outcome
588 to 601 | 2.4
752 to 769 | 0.8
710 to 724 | 0.2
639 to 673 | -1.1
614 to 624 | 1.5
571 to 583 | 0.1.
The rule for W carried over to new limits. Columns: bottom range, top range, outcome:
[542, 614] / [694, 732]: 1.09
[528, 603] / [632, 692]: 1.06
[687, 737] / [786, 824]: 1.04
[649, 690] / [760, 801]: 0.94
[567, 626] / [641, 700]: 1.21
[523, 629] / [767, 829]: 1.09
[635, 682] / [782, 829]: 0.98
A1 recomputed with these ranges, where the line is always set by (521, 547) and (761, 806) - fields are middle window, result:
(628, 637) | -0.25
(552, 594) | 0.47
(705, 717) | -0.08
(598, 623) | 7.93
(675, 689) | -0.39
